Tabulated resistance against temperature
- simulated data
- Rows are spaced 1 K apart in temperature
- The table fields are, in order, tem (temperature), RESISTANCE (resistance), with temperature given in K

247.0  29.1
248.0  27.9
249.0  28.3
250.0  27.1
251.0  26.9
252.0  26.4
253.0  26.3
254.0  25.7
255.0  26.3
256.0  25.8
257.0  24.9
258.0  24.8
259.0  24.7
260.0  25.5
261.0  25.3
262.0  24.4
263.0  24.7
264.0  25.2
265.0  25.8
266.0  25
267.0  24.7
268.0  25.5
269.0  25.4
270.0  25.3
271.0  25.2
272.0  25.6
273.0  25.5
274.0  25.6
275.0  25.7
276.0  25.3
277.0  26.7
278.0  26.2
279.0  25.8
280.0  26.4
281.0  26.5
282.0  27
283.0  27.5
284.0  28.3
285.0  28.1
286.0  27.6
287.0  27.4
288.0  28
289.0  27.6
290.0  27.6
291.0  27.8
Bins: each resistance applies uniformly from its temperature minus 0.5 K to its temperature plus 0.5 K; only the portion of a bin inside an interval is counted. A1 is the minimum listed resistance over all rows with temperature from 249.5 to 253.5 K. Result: 26.3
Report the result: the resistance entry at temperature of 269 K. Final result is 25.4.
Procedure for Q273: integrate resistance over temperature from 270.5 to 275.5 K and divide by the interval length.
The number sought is 25.5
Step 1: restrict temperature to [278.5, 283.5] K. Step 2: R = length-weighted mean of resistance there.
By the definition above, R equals 26.6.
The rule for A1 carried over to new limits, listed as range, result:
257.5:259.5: 24.7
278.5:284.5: 25.8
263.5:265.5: 25.2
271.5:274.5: 25.5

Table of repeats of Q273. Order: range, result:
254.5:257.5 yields 25.7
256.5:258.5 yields 24.9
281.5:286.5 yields 27.7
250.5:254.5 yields 26.3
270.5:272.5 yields 25.4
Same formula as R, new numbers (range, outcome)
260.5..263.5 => 24.8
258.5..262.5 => 25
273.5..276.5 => 25.5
